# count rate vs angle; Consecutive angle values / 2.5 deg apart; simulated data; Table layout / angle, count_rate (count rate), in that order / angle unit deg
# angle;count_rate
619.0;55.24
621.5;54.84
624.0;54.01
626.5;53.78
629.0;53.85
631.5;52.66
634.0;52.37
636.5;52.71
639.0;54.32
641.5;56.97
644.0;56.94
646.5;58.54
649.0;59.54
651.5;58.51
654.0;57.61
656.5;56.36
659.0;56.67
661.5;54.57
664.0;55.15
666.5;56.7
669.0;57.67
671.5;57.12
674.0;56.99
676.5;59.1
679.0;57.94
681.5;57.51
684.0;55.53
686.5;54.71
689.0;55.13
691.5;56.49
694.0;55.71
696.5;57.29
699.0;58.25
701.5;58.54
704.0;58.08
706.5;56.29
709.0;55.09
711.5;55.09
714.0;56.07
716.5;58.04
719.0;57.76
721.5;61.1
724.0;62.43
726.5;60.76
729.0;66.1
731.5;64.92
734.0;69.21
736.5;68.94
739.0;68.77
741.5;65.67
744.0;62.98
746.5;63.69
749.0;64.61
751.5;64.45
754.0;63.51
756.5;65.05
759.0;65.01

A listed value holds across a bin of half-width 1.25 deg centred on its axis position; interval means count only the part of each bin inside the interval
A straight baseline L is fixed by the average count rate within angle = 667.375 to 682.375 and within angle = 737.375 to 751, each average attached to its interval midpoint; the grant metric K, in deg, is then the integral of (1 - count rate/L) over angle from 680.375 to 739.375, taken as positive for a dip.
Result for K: 2.1 deg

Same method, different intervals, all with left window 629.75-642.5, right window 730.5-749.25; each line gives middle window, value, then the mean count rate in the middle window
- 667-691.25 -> 0.8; 56.8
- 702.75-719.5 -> 1.6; 56.6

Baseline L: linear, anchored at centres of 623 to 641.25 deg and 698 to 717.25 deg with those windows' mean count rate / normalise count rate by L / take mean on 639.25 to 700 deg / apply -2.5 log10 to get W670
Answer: -0.03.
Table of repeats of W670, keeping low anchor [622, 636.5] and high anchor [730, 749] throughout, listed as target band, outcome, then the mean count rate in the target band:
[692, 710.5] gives 0.09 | 57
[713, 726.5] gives 0.08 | 59.3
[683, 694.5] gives 0.09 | 55.5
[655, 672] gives 0.02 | 56.3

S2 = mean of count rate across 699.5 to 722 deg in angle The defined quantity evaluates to 57.2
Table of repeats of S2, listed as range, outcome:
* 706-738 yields 61.1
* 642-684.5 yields 57.2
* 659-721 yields 56.8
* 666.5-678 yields 57.6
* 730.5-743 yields 67.5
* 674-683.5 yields 57.8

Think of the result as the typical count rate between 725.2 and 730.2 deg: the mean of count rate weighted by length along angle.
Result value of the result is 63.4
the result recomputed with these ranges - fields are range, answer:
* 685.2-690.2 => 54.9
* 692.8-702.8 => 57.5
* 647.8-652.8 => 59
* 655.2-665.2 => 55.7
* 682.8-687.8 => 55.1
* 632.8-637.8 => 52.6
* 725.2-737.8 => 66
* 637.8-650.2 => 57.3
